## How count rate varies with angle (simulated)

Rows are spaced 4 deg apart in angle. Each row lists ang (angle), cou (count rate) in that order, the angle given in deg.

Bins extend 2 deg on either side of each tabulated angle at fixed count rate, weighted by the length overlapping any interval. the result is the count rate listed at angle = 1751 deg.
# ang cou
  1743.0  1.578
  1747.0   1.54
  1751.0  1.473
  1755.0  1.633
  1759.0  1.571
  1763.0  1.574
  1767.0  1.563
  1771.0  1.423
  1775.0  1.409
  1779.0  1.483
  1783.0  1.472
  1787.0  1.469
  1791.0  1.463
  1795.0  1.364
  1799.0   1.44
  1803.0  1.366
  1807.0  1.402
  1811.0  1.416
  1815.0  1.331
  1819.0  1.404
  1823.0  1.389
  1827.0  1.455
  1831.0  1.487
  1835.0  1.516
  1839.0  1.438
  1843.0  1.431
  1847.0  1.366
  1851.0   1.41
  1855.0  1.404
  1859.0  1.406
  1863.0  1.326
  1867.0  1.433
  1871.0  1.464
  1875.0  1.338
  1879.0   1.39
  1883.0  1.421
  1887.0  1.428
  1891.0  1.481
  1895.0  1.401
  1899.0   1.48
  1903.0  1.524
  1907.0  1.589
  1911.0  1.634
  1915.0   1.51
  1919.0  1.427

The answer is 1.473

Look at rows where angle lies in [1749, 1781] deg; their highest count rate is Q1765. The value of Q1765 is 1.633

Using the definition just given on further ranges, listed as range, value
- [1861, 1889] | 1.464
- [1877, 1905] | 1.524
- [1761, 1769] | 1.574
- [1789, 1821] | 1.463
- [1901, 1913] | 1.634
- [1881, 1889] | 1.428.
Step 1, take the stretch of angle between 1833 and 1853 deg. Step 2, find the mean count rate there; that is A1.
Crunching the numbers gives 1.43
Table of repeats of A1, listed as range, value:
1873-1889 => 1.39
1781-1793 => 1.47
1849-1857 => 1.41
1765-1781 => 1.47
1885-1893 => 1.45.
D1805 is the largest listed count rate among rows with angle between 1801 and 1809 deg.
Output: 1.402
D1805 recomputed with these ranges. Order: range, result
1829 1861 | 1.516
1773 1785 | 1.483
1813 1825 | 1.404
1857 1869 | 1.433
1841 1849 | 1.431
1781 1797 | 1.472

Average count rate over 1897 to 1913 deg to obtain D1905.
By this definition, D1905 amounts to 1.56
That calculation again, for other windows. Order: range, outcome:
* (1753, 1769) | 1.59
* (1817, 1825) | 1.4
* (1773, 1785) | 1.45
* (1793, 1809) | 1.39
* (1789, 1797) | 1.41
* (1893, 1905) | 1.47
